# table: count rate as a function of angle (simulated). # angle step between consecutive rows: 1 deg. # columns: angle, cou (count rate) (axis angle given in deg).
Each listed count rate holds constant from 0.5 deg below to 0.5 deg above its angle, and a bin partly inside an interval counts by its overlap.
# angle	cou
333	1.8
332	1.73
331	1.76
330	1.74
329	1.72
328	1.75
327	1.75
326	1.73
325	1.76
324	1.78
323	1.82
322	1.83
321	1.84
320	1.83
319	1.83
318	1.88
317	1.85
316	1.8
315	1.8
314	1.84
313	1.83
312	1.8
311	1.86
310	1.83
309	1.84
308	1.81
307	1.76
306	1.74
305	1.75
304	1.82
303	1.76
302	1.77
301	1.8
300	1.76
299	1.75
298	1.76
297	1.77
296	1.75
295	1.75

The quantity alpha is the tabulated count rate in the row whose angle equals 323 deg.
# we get 1.82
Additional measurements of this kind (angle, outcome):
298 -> 1.76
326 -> 1.73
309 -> 1.84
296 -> 1.75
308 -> 1.81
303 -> 1.76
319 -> 1.83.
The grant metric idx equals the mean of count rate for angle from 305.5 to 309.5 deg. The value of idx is 1.79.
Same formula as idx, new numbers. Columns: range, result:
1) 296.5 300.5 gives 1.76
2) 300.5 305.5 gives 1.78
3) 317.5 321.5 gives 1.84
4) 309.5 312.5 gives 1.83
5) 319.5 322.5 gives 1.83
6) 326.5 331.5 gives 1.74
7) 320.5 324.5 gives 1.82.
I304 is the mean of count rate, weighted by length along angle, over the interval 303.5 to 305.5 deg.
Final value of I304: 1.79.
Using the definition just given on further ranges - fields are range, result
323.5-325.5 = 1.77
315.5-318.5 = 1.84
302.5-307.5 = 1.77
